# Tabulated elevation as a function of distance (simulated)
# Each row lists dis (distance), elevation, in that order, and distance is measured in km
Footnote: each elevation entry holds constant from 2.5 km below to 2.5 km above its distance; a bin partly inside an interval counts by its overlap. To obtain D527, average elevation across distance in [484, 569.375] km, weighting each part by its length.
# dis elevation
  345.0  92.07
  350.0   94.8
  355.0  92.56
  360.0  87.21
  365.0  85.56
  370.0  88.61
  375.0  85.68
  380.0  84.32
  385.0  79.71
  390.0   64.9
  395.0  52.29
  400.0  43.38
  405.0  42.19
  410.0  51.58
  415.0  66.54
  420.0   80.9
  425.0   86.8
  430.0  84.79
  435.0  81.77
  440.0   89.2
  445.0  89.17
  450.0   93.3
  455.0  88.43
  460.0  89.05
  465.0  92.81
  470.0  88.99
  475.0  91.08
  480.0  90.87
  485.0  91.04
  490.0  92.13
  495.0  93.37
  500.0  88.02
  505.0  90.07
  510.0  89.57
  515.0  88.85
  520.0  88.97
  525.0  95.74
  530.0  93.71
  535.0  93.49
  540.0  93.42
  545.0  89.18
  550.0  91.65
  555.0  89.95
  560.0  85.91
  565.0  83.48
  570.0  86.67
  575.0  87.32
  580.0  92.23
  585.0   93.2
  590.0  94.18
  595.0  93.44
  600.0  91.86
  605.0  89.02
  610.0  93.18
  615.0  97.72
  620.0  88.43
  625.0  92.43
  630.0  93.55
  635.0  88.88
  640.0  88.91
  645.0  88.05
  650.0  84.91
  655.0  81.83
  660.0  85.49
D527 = 90.4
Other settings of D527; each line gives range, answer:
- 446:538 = 91.1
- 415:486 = 87.6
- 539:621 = 90.6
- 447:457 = 90.9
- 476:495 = 91.6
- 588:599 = 93.5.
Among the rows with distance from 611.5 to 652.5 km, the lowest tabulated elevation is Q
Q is 84.91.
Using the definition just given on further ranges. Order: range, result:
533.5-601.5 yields 83.48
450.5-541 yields 88.02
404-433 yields 42.19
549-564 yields 85.91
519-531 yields 88.97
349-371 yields 85.56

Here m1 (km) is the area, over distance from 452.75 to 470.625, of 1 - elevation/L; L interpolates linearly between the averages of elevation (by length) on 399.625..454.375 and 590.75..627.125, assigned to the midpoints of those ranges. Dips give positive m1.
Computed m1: -2.6 km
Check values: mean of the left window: 75.3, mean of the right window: 92.4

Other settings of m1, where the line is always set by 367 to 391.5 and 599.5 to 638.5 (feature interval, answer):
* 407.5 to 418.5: 2.9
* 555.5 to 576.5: 0.8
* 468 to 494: -1.6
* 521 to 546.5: -1.4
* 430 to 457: -1.2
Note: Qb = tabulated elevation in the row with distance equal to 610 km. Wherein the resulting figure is 93.18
